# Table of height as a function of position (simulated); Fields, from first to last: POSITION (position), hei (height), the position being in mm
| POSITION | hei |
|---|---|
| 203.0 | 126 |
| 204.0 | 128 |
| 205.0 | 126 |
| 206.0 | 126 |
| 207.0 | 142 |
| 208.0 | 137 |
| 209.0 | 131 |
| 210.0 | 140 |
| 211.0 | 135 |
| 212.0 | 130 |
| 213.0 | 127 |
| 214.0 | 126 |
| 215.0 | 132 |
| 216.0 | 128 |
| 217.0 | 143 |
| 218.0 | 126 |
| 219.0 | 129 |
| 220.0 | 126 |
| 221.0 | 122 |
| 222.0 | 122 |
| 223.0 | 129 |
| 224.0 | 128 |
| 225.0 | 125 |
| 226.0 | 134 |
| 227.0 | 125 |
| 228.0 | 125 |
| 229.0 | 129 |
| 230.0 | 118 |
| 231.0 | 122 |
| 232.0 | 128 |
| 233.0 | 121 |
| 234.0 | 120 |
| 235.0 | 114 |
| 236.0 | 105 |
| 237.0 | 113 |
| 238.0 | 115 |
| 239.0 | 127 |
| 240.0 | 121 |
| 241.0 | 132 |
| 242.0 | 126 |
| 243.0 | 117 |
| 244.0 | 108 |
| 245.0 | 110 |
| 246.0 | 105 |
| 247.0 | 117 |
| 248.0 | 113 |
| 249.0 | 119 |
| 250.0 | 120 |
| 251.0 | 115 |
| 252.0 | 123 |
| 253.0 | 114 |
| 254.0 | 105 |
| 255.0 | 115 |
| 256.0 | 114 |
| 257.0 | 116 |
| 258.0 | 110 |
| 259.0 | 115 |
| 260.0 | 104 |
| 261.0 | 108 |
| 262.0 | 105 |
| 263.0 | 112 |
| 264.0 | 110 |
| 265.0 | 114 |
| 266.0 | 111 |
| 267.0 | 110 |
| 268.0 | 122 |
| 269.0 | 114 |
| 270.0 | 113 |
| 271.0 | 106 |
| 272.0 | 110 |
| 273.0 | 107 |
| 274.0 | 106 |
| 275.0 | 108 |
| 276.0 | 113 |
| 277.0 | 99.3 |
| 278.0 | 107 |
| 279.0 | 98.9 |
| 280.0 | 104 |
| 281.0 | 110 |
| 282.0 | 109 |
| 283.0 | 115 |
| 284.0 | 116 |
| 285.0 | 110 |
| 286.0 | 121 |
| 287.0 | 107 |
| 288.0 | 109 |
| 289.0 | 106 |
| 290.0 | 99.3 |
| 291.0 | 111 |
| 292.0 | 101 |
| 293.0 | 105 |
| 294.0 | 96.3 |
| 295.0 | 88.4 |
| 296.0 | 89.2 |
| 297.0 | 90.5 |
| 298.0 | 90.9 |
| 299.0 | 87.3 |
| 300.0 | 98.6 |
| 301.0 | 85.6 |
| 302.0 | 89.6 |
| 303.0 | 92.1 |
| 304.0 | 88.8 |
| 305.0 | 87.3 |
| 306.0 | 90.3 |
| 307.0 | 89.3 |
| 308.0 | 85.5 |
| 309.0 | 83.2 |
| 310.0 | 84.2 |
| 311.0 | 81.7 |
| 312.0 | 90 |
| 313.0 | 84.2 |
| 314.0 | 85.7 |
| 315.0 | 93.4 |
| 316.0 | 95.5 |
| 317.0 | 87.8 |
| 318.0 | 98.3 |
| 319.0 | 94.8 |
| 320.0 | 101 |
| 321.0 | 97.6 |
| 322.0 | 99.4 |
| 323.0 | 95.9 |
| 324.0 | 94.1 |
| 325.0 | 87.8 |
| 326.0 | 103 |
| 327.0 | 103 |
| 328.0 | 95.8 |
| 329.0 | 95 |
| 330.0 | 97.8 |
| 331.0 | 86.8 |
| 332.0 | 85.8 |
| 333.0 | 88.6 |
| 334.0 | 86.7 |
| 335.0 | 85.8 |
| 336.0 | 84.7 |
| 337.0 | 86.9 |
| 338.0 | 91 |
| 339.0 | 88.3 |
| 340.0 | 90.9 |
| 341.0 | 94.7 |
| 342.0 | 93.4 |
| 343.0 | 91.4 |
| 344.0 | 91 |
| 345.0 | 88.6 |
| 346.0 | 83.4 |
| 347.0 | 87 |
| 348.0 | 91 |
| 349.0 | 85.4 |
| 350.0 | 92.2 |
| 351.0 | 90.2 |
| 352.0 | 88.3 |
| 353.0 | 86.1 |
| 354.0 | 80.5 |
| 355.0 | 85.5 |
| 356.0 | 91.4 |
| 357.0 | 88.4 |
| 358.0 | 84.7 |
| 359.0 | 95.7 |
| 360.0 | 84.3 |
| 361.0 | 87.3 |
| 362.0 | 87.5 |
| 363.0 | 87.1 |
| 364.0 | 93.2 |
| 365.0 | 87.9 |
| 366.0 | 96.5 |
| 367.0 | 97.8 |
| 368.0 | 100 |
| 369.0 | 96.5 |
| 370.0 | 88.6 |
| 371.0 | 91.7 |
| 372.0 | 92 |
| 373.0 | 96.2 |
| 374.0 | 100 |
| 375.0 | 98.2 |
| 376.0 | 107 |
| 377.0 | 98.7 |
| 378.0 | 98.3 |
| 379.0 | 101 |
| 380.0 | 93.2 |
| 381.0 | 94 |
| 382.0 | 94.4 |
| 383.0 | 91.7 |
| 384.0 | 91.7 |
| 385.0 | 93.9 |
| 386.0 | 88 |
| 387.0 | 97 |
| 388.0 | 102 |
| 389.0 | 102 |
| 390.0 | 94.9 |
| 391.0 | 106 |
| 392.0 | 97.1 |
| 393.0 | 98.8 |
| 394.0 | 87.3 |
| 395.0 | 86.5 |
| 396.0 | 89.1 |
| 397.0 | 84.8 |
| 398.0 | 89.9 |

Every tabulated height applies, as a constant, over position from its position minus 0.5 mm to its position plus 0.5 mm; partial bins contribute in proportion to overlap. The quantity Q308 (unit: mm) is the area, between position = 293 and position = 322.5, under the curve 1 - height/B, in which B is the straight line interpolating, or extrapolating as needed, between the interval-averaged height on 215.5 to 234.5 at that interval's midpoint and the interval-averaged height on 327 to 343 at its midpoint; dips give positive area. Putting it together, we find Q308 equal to 2.5 mm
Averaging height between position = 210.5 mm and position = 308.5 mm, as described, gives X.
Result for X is 112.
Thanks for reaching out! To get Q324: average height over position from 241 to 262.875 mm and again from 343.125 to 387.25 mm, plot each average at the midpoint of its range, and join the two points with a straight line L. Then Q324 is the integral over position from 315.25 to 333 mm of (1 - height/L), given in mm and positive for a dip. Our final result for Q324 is 0.84 mm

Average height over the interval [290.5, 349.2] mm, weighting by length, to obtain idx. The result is 91.5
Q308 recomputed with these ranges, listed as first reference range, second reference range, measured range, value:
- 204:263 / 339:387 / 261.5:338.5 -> 5.8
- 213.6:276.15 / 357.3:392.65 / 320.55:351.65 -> 3.1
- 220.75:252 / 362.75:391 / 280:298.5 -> 1.2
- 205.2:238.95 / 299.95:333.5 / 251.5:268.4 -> 0.0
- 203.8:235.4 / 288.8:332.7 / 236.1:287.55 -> -0.4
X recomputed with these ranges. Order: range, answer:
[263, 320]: 100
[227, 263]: 116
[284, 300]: 101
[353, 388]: 93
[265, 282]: 109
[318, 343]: 92.9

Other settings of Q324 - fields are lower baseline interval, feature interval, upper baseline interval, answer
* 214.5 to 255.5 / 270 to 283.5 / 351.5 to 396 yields 0.6 mm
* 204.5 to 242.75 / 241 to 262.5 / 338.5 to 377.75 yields 1.0 mm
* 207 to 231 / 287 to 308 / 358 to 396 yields 3.2 mm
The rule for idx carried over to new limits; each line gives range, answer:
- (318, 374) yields 91.3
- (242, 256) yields 114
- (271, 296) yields 106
